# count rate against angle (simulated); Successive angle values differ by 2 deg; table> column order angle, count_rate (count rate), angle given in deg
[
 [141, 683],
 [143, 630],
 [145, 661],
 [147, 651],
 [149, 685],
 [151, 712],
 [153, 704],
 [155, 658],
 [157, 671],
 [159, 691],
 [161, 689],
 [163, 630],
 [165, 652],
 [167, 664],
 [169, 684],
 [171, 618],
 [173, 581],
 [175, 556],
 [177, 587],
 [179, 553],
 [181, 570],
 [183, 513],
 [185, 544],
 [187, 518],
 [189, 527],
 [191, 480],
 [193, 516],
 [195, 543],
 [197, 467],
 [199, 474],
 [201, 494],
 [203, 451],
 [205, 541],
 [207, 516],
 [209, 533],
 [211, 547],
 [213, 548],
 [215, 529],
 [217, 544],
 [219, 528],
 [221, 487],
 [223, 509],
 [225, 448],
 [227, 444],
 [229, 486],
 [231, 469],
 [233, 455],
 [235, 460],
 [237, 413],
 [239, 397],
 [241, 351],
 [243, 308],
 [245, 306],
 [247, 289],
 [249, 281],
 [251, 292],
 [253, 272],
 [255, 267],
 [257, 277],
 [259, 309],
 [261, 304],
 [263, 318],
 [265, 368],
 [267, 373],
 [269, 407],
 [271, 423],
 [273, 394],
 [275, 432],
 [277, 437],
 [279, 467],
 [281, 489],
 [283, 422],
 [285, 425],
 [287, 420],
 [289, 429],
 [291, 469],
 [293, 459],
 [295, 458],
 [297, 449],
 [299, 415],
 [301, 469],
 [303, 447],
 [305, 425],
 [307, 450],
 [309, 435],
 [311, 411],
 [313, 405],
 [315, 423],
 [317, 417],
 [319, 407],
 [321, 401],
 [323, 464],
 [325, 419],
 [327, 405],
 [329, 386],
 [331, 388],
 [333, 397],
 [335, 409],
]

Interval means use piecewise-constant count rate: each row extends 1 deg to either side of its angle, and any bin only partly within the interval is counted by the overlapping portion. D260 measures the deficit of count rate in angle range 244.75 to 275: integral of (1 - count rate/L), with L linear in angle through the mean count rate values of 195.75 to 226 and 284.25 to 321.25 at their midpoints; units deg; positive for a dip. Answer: 8.9 deg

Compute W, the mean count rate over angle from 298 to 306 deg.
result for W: 439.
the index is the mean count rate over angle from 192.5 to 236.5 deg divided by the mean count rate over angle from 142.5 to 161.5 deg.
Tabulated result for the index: 0.74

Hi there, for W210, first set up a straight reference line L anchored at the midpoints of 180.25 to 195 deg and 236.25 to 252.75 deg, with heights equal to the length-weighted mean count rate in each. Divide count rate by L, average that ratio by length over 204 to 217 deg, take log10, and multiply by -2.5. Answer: -0.21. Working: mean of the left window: 525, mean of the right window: 326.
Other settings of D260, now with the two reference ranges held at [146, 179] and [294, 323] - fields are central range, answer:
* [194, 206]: 1.98 deg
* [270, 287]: 1.43 deg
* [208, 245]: 5.98 deg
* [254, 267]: 4.91 deg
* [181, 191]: 1.44 deg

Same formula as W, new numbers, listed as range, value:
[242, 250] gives 296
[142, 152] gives 668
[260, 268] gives 341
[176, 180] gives 570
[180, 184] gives 542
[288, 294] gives 452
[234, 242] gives 405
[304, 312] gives 430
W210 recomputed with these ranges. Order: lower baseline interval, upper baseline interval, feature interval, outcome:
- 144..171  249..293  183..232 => 0.07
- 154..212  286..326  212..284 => 0.23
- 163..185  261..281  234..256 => 0.35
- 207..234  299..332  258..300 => 0.10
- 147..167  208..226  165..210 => 0.10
